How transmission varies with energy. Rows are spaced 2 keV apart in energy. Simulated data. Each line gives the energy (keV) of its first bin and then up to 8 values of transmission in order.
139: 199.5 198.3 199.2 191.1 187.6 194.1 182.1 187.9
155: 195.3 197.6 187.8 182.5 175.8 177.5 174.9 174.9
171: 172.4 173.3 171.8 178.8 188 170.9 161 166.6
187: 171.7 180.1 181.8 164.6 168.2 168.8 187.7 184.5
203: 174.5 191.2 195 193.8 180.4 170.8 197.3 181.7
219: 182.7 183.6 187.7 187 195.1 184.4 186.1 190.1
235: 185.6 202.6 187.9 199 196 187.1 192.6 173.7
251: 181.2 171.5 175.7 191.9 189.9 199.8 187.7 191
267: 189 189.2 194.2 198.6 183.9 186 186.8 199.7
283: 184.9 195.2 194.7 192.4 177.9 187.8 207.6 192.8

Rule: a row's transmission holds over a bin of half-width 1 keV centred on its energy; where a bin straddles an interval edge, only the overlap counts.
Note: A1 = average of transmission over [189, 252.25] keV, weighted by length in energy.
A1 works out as 185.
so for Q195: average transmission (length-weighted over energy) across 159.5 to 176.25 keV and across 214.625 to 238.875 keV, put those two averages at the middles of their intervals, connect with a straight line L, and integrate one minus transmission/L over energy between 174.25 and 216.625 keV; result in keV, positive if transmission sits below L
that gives 0.7 keV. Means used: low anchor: 176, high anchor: 188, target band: 179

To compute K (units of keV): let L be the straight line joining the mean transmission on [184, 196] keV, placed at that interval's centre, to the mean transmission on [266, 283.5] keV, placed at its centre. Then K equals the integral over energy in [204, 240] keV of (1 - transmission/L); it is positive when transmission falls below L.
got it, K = -1.8 keV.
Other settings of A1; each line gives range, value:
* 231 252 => 189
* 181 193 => 171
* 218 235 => 187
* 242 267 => 187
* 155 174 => 180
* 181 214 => 177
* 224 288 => 189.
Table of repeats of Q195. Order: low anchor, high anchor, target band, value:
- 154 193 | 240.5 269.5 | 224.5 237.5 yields -0.4 keV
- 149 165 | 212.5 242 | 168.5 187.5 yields 1.5 keV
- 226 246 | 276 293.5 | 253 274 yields 0.1 keV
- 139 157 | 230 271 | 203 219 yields 0.3 keV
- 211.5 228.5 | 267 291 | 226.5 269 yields -0.1 keV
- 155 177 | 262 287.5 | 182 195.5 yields 0.8 keV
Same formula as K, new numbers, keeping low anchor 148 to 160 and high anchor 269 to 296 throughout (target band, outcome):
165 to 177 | 1.05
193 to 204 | 0.89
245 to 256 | 0.67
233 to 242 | -0.10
